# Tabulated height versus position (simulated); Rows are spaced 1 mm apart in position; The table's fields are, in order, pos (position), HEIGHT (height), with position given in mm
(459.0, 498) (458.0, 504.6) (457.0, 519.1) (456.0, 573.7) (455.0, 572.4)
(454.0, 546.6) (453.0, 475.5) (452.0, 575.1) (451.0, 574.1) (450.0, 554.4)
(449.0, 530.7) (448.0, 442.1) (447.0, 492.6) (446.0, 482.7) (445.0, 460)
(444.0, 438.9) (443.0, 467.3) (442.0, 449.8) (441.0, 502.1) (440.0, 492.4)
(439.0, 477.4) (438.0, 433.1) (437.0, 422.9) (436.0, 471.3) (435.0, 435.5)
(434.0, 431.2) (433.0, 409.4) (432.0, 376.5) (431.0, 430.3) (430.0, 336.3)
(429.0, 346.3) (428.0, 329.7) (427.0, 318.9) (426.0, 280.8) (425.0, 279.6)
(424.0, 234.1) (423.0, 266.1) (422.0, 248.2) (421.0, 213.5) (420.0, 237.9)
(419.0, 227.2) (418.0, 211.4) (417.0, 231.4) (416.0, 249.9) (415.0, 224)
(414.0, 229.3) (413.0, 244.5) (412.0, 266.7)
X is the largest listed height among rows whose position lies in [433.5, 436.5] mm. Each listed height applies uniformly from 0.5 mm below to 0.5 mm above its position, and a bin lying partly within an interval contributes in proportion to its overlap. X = 471.3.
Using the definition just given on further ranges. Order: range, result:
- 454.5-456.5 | 573.7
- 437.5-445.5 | 502.1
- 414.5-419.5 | 249.9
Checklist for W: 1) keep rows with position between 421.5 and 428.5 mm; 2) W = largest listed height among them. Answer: 329.7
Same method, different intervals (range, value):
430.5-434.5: 431.2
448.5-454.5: 575.1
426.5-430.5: 346.3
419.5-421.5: 237.9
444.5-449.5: 530.7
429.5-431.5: 430.3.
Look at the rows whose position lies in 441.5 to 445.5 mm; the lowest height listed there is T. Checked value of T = 438.9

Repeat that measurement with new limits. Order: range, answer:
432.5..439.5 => 409.4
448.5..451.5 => 530.7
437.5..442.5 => 433.1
